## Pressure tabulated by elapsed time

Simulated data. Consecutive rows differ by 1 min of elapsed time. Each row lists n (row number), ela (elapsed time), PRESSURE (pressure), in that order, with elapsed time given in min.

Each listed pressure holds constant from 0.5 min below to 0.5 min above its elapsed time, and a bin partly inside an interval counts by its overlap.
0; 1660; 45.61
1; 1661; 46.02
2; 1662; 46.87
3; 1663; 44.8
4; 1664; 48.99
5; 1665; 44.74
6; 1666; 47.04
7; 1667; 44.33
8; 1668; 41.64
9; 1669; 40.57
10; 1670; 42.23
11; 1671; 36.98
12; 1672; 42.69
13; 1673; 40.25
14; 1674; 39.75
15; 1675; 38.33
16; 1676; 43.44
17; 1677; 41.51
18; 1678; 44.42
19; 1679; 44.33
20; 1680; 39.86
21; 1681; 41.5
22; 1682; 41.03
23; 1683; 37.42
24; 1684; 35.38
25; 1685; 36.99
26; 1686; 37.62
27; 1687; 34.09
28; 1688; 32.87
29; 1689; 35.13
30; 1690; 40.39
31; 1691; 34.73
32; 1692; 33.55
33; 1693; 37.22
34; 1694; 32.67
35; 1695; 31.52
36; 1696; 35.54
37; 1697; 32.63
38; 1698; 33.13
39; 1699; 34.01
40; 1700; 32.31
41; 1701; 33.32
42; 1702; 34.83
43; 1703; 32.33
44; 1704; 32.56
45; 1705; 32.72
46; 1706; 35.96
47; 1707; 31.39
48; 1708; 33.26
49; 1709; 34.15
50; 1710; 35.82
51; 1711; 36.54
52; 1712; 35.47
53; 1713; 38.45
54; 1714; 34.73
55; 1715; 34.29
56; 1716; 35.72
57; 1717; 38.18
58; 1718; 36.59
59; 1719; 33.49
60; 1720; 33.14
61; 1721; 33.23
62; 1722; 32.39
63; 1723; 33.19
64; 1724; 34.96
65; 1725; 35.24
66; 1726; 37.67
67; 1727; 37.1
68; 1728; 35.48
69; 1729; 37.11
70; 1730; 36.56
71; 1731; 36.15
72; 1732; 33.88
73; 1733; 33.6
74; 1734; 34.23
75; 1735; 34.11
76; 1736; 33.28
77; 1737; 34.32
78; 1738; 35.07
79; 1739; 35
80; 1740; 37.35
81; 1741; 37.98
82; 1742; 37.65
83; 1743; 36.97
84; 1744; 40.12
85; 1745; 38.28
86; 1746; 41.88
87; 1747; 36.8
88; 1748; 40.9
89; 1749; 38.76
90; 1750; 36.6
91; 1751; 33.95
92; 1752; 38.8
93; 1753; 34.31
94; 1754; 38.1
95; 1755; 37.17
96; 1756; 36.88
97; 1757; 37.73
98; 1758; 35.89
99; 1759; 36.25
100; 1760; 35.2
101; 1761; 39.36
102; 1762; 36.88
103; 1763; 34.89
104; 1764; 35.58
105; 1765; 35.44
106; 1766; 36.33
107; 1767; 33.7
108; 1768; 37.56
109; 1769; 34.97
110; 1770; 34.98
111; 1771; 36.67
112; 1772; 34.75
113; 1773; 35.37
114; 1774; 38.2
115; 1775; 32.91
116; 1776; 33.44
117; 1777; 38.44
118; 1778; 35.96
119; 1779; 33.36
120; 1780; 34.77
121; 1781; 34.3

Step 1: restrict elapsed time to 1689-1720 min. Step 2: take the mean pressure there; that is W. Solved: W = 34.6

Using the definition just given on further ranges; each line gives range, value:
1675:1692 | 38.6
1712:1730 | 35.4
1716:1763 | 36.2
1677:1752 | 35.9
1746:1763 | 37.2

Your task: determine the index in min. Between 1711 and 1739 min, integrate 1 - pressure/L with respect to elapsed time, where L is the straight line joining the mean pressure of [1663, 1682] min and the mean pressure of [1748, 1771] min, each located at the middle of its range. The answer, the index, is 2.7 min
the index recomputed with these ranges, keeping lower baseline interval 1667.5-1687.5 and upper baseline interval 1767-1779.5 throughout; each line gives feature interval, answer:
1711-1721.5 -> 0.77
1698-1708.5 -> 1.50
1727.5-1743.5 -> 0.73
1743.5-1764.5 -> -0.55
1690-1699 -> 1.14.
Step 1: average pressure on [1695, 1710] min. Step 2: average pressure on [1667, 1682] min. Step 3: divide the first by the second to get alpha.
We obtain 0.81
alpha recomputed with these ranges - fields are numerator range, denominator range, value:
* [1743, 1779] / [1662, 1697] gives 0.93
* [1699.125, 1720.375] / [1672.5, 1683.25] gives 0.84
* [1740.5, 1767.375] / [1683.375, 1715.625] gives 1.07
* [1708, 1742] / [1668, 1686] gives 0.87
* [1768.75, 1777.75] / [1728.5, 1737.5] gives 1.02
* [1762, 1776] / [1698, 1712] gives 1.05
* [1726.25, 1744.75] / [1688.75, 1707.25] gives 1.06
